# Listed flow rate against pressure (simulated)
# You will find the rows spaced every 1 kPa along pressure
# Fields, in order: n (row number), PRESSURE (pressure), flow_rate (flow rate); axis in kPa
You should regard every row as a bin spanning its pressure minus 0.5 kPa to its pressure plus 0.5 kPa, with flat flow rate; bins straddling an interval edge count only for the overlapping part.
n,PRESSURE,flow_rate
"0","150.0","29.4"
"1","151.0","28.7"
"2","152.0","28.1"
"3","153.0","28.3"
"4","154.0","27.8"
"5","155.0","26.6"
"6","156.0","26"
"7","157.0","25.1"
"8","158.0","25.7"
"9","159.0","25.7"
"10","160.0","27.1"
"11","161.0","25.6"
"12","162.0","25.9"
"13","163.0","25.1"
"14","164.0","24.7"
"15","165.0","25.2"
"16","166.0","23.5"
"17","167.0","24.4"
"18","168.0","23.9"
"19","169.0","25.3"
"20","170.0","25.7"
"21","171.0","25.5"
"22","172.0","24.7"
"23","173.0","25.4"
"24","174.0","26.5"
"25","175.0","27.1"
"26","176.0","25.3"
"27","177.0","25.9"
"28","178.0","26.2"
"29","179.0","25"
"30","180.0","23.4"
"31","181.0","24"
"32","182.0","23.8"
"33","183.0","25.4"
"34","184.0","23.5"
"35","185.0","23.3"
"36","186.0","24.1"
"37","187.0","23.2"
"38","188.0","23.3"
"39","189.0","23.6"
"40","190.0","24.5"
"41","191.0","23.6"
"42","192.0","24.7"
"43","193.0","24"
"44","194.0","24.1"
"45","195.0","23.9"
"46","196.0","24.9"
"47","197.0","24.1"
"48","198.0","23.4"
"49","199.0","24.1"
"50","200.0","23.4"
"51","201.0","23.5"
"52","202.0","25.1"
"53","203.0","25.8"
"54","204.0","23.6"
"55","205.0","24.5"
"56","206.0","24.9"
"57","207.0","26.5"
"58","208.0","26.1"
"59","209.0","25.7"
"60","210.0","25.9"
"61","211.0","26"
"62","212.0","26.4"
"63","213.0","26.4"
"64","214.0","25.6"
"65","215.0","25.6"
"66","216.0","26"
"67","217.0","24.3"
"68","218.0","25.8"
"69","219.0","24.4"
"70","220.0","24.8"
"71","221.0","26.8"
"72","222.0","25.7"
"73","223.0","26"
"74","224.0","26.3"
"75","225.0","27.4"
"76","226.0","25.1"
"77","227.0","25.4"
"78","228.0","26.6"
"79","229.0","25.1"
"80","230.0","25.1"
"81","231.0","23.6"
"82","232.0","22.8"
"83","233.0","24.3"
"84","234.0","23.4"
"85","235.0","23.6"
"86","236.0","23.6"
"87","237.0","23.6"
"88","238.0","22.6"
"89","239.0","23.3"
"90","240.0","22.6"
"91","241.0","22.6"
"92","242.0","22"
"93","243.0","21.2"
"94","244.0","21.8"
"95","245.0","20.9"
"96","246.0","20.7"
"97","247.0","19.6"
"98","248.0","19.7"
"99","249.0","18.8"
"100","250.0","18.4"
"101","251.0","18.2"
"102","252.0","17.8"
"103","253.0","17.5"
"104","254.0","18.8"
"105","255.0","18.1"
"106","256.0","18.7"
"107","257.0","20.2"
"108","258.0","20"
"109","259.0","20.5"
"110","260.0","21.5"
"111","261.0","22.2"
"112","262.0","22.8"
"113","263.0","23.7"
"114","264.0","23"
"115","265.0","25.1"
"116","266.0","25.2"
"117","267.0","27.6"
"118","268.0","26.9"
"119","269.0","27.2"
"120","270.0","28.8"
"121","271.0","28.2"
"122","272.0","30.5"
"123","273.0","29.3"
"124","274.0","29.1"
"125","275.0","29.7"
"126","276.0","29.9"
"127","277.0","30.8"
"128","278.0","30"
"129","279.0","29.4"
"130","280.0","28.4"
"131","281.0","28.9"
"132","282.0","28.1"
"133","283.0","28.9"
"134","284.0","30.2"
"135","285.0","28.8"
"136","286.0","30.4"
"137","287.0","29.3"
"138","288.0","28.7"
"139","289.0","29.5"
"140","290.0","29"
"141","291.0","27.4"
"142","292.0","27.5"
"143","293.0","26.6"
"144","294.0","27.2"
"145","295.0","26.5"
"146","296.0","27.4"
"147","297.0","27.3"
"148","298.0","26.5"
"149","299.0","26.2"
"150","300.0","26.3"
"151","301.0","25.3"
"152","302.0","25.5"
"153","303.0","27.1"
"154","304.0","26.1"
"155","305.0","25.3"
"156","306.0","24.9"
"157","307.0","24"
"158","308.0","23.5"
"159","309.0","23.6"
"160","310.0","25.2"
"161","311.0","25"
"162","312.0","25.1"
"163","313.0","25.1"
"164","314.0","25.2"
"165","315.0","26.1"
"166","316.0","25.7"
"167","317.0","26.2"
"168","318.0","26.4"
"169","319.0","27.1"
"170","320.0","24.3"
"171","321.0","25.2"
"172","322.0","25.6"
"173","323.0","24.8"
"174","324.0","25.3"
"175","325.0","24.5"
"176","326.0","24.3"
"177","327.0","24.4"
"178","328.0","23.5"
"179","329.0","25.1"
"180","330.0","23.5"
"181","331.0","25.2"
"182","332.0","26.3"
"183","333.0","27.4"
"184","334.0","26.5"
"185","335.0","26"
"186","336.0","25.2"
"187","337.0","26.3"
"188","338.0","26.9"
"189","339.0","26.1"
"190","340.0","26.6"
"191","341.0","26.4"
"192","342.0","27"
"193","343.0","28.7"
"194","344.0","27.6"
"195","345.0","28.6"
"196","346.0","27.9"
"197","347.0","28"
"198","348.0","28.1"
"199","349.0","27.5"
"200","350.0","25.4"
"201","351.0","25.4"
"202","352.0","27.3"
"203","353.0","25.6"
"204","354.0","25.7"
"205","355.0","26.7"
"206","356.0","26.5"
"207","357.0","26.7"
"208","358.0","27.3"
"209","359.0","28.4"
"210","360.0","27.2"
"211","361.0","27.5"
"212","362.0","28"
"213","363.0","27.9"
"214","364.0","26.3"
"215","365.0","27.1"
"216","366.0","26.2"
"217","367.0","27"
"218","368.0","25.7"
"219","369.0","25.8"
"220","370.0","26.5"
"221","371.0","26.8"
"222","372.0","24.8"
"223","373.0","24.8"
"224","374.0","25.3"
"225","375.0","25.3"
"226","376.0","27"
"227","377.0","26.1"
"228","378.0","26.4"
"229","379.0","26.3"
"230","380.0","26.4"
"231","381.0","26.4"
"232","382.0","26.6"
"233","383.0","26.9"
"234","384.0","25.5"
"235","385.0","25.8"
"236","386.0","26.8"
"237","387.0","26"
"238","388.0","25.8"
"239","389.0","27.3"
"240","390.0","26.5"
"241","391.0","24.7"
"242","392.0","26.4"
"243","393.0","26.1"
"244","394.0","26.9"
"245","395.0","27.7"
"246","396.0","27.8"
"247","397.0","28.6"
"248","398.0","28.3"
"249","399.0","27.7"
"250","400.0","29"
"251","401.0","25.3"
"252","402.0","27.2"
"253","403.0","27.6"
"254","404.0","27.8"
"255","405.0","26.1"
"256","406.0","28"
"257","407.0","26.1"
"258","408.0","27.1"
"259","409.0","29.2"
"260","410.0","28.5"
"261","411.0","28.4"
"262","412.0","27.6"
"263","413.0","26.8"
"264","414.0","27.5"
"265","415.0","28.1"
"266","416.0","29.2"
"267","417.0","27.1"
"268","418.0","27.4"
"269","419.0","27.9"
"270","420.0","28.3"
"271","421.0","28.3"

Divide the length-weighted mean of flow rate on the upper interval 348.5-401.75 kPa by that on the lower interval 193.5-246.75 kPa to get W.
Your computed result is 1.09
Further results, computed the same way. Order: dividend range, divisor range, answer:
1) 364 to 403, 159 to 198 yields 1.07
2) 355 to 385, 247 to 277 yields 1.13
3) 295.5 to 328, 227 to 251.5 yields 1.14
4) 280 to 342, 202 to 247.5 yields 1.08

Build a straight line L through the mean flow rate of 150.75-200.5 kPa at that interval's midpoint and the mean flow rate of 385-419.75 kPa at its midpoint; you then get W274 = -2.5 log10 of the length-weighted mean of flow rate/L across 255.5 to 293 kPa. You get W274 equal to -0.04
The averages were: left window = 25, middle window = 26.9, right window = 27.3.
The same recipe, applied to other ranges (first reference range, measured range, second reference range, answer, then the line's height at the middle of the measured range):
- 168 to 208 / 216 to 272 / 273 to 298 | 0.162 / 26.9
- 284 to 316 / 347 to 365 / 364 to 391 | -0.027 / 26.3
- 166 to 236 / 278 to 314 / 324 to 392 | -0.051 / 25.8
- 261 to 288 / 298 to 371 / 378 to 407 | 0.053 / 27.4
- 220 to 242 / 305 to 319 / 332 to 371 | 0.039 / 26.1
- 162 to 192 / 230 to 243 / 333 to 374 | 0.099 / 25.4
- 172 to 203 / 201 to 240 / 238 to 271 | -0.085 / 23.2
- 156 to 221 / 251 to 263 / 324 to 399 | 0.269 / 25.5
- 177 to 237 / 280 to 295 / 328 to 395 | -0.115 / 25.7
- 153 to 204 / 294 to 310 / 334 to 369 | 0.024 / 26.3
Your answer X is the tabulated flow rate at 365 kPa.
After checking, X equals 27.1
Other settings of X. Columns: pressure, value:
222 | 25.7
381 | 26.4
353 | 25.6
